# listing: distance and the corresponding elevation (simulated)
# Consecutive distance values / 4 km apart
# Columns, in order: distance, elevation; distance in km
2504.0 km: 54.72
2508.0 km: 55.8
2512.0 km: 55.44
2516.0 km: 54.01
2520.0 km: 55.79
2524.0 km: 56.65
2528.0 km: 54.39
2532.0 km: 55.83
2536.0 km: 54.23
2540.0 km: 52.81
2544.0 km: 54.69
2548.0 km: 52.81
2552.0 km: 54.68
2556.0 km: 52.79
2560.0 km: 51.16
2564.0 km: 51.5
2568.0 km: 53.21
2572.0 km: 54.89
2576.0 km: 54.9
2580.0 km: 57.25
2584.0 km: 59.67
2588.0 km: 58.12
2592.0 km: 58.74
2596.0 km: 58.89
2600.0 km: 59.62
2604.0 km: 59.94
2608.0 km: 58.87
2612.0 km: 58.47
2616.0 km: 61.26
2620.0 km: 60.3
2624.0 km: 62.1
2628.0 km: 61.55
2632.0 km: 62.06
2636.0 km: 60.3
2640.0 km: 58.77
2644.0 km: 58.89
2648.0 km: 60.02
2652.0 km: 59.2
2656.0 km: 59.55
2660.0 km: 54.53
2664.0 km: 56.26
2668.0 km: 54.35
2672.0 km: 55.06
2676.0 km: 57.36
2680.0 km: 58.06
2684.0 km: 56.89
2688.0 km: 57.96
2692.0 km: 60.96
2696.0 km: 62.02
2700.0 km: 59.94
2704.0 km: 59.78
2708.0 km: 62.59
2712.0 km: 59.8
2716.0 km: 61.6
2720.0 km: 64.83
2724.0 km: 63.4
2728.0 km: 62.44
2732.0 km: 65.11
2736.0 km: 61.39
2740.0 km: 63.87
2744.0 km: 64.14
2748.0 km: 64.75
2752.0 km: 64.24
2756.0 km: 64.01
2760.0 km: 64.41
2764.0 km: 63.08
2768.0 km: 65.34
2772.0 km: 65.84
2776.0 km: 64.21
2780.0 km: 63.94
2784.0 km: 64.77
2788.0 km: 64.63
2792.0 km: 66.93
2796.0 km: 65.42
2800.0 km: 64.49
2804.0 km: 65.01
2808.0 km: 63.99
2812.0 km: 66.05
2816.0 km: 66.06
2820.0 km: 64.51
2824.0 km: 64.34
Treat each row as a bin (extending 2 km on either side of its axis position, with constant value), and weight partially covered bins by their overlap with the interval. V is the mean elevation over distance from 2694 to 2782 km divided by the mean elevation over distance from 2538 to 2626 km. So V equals 1.12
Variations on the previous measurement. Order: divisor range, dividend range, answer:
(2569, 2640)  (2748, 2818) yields 1.10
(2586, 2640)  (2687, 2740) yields 1.03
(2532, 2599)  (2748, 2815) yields 1.18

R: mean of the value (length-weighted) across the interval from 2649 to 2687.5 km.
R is 56.9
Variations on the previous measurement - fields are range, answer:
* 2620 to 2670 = 59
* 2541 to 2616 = 56.2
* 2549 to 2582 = 53.8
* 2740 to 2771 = 64.3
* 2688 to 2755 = 62.4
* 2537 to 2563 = 53.1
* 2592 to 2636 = 60.2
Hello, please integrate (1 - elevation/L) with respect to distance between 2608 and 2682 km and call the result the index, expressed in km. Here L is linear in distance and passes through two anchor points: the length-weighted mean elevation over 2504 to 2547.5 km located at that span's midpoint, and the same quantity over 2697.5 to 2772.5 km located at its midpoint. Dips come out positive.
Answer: 0.94 km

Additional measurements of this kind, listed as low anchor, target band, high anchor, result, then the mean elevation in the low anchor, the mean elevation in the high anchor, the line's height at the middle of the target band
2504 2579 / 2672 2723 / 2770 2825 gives 0.7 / 54.3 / 65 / 60.8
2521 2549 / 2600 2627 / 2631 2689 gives -1.7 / 54.6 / 57.9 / 56.7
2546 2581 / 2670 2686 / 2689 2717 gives 0.7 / 53.6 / 60.8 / 59.5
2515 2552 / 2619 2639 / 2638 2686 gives -1.6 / 54.6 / 57.4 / 56.7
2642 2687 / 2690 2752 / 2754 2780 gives -1.3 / 57.3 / 64.4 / 61.2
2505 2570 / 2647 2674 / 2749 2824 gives 1.1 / 54.1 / 64.8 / 59.4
